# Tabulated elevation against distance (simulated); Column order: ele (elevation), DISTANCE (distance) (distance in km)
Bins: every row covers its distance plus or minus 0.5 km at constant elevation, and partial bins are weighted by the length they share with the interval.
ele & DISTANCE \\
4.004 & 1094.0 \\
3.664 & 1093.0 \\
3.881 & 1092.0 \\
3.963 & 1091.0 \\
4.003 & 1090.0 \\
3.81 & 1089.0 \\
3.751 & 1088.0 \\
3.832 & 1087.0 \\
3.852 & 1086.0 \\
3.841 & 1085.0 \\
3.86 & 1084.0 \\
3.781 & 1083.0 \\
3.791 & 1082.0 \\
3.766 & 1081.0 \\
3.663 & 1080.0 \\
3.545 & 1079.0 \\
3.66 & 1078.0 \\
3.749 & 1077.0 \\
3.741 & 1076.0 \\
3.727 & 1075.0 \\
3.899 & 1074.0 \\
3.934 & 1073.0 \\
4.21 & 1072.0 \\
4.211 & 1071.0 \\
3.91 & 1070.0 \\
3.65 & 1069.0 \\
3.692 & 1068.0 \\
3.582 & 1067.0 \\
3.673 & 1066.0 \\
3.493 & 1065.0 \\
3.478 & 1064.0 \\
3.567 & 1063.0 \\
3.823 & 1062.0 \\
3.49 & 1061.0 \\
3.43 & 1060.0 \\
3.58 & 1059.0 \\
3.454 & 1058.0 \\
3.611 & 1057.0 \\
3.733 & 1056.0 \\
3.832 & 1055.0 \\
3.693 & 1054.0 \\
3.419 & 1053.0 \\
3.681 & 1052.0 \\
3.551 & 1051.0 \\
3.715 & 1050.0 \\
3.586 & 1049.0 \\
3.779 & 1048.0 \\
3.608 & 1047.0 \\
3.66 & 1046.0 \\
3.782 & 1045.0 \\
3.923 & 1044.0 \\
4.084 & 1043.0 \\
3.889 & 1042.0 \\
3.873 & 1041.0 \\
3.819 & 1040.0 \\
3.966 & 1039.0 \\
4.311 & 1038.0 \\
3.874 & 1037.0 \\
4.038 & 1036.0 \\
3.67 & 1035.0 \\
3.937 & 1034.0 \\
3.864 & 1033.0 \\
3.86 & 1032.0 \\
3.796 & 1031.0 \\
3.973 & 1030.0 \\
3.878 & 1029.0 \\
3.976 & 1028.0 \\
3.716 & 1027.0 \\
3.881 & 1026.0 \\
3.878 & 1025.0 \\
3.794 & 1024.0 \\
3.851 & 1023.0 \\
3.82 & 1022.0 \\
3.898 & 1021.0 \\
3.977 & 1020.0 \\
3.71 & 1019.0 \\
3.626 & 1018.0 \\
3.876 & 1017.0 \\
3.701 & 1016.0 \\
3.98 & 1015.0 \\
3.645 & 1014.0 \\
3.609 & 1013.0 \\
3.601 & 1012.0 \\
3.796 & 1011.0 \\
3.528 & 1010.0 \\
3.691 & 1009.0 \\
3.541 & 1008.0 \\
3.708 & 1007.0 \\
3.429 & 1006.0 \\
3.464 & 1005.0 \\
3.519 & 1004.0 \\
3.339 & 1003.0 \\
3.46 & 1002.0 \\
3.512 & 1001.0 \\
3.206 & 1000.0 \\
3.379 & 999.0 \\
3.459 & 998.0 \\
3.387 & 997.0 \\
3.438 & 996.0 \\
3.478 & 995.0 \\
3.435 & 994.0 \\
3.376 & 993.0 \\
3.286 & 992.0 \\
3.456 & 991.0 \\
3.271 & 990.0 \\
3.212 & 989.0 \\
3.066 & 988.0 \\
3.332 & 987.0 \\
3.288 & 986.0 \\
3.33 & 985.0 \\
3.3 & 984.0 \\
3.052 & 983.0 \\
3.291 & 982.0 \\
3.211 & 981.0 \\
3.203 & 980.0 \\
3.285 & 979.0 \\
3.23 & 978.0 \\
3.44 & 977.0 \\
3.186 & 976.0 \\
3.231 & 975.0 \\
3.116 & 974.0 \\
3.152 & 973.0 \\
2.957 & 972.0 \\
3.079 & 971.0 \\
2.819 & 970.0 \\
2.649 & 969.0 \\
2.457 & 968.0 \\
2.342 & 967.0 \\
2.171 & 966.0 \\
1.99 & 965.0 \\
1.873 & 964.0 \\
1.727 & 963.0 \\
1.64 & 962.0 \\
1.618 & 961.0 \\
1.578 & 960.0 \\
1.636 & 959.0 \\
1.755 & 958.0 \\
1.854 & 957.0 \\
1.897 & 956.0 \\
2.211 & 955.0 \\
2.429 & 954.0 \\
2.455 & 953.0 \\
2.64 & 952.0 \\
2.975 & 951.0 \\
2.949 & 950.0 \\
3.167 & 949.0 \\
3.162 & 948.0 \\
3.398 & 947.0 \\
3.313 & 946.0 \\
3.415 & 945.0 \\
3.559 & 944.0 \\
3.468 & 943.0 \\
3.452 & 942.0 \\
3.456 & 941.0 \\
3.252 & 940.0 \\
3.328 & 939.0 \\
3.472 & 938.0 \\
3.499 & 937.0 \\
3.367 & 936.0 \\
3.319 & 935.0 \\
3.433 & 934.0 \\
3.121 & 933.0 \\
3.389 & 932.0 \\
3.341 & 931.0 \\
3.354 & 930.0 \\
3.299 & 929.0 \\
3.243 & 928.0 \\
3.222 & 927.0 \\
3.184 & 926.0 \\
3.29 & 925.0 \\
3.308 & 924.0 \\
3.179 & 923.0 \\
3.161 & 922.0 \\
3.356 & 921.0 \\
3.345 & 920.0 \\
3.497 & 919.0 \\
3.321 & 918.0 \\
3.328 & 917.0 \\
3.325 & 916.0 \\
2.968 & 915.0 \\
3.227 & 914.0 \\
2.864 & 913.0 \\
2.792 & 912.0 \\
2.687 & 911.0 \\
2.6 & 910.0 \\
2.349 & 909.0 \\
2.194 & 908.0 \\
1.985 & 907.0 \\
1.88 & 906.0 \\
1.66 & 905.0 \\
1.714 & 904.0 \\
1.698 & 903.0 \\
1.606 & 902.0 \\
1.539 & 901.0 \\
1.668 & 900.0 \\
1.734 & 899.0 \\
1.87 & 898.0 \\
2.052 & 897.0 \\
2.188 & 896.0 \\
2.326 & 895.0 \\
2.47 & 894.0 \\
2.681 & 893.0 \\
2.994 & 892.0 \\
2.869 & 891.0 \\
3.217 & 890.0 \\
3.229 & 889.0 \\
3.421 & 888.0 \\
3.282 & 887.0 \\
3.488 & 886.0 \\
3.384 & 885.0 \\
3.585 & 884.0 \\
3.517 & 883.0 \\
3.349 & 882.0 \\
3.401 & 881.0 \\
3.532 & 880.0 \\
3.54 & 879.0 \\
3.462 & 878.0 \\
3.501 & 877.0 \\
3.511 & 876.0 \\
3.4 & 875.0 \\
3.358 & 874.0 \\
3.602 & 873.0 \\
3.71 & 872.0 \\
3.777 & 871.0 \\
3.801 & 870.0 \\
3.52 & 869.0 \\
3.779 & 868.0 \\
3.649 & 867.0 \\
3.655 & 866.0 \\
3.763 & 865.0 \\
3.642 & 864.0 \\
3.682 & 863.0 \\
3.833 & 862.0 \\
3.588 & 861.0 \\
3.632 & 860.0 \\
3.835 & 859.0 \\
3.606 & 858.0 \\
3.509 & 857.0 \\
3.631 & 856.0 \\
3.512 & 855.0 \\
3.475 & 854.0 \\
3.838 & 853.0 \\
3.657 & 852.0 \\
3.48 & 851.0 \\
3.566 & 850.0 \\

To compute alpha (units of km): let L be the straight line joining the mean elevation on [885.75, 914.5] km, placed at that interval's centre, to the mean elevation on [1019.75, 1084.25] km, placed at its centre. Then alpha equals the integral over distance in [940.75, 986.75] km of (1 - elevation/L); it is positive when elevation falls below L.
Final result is 3.3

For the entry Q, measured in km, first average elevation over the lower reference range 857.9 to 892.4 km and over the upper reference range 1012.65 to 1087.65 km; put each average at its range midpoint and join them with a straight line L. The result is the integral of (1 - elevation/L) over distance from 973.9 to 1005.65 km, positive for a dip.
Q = 3.1 km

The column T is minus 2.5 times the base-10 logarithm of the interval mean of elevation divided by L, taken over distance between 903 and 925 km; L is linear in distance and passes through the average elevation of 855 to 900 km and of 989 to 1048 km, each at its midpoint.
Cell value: 0.22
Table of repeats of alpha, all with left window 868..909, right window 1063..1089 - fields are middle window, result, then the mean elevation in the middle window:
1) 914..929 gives -1.3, 3.27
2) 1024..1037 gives -1.2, 3.87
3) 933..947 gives -1.3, 3.4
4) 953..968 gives 5.9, 1.95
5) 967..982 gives 1.0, 3.06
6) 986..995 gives 0.1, 3.31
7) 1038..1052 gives -0.7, 3.8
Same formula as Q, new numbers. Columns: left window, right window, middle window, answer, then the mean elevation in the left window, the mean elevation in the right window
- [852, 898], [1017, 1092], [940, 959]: 3.8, 3.38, 3.78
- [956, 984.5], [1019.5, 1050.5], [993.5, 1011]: -1.4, 2.59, 3.86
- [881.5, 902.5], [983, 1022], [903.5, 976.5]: 4.8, 2.69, 3.51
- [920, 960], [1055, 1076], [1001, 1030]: -2.2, 3.04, 3.71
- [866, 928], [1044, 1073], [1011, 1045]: -3.0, 2.96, 3.68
